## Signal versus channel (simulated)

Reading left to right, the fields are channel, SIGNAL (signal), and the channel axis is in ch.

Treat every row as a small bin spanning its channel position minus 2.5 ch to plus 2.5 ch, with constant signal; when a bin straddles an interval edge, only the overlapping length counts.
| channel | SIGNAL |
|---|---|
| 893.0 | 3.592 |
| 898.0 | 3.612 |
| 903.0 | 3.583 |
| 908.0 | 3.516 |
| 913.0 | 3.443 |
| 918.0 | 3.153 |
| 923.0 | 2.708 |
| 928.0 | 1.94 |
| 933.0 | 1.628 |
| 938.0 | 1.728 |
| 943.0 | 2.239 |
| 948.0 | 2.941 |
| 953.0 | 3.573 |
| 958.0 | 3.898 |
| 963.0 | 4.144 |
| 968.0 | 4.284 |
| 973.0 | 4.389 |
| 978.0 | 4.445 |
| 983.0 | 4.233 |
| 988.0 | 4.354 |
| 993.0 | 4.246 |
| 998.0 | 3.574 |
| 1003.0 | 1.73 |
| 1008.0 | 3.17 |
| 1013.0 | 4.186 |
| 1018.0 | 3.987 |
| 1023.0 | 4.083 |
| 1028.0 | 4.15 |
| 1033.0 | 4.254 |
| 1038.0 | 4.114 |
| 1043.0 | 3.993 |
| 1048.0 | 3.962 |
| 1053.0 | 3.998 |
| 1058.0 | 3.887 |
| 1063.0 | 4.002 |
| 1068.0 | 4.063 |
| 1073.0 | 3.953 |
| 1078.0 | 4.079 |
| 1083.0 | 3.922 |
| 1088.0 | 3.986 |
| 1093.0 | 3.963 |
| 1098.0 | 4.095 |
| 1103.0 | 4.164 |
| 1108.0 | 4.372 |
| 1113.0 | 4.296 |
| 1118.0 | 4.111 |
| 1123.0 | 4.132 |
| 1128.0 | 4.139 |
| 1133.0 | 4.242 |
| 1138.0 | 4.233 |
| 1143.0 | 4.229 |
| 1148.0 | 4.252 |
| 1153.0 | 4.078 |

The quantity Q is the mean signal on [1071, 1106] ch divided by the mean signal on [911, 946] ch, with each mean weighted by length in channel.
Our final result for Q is 1.68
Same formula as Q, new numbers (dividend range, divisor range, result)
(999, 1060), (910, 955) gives 1.46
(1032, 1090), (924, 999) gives 1.17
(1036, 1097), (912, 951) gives 1.63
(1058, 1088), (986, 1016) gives 1.13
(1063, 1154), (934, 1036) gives 1.13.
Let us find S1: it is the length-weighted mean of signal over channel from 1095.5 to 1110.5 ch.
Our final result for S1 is 4.21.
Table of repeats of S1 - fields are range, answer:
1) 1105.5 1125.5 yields 4.23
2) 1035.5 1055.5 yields 4.02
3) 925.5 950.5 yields 2.1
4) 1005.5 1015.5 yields 3.68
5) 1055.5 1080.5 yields 4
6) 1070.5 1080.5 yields 4.02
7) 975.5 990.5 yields 4.34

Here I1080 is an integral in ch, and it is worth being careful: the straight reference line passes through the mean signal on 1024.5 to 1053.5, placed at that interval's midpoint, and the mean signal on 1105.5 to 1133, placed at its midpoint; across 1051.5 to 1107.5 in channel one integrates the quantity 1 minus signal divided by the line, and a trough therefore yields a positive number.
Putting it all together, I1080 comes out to 1.7 ch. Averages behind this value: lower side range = 4.08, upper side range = 4.21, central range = 4.02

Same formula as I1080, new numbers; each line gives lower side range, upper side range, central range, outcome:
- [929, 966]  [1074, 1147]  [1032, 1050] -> -2.4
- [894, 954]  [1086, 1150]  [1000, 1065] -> -3.9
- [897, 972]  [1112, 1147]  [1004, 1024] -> -0.7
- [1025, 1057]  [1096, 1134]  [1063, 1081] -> 0.4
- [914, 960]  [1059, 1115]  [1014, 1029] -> -2.7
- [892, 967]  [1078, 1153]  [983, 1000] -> -3.4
